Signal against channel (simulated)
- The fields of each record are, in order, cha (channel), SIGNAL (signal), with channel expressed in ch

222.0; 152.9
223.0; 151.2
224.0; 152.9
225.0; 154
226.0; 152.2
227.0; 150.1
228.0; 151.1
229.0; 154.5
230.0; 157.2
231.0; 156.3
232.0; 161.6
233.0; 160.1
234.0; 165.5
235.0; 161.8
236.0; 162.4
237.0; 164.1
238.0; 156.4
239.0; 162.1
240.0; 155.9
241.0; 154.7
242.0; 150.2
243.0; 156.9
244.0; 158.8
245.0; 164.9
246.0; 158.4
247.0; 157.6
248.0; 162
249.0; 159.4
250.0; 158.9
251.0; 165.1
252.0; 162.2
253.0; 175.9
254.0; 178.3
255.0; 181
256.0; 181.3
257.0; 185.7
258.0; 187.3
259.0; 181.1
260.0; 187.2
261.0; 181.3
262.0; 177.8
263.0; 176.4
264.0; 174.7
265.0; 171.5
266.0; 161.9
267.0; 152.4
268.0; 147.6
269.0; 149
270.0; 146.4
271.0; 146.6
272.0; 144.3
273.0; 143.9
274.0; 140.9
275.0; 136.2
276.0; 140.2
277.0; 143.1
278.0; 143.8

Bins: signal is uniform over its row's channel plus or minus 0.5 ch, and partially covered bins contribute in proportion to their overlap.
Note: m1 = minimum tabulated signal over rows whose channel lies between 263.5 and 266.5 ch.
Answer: 161.9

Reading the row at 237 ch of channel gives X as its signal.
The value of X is 164.1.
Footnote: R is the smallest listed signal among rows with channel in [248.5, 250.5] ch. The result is 158.9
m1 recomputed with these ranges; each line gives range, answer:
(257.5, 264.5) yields 174.7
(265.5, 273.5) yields 143.9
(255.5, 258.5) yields 181.3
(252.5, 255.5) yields 175.9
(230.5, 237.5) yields 156.3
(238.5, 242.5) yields 150.2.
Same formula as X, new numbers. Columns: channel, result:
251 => 165.1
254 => 178.3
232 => 161.6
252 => 162.2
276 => 140.2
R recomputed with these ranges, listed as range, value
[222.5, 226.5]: 151.2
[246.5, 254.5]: 157.6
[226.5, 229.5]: 150.1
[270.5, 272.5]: 144.3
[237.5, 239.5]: 156.4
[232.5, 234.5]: 160.1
